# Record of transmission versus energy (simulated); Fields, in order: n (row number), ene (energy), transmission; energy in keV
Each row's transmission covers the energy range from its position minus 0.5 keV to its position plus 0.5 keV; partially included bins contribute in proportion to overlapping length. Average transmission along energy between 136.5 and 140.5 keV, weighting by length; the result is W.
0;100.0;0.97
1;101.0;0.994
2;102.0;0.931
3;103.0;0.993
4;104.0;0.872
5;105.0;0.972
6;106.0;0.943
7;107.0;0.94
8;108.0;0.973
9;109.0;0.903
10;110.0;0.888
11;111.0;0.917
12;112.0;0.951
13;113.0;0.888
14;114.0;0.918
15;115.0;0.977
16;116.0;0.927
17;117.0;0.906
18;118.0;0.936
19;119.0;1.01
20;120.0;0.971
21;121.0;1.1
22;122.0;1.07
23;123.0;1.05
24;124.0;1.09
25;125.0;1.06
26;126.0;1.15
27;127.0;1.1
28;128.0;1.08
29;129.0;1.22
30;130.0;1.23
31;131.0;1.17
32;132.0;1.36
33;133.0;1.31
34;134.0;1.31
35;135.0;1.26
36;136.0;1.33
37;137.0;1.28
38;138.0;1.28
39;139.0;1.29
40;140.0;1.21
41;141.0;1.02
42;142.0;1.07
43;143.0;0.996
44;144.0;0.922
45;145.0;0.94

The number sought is 1.27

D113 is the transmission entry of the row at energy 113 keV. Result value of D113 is 0.888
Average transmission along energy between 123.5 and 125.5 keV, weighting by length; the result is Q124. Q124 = 1.08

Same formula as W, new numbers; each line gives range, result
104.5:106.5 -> 0.958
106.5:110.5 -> 0.926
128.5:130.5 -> 1.23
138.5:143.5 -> 1.12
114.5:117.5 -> 0.937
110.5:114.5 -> 0.919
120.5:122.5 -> 1.08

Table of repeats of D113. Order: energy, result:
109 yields 0.903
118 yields 0.936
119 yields 1.01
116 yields 0.927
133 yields 1.31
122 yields 1.07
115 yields 0.977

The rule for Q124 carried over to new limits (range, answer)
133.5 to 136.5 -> 1.3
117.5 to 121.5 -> 1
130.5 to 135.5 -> 1.28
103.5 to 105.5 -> 0.922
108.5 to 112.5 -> 0.915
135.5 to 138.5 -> 1.3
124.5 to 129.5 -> 1.12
